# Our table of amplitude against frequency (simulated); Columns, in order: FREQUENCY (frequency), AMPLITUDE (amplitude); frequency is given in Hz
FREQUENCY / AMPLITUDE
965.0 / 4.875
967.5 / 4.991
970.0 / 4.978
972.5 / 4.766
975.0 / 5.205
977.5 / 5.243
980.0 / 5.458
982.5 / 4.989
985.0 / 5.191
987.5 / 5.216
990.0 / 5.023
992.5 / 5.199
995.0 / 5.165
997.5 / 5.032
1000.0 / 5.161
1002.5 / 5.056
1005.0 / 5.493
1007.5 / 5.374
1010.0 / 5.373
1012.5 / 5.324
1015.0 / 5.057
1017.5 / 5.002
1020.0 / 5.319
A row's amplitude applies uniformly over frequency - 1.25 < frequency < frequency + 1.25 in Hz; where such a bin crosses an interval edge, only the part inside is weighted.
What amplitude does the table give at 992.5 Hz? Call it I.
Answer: 5.199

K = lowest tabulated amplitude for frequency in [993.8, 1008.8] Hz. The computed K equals 5.032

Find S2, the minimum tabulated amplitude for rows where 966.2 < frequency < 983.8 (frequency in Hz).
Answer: 4.766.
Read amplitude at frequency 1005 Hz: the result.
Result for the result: 5.493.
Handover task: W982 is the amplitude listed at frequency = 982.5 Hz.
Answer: 4.989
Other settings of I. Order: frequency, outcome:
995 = 5.165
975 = 5.205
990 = 5.023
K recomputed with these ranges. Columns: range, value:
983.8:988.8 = 5.191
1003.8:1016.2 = 5.057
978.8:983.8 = 4.989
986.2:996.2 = 5.023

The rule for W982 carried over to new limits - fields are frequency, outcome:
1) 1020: 5.319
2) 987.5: 5.216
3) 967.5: 4.991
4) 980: 5.458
